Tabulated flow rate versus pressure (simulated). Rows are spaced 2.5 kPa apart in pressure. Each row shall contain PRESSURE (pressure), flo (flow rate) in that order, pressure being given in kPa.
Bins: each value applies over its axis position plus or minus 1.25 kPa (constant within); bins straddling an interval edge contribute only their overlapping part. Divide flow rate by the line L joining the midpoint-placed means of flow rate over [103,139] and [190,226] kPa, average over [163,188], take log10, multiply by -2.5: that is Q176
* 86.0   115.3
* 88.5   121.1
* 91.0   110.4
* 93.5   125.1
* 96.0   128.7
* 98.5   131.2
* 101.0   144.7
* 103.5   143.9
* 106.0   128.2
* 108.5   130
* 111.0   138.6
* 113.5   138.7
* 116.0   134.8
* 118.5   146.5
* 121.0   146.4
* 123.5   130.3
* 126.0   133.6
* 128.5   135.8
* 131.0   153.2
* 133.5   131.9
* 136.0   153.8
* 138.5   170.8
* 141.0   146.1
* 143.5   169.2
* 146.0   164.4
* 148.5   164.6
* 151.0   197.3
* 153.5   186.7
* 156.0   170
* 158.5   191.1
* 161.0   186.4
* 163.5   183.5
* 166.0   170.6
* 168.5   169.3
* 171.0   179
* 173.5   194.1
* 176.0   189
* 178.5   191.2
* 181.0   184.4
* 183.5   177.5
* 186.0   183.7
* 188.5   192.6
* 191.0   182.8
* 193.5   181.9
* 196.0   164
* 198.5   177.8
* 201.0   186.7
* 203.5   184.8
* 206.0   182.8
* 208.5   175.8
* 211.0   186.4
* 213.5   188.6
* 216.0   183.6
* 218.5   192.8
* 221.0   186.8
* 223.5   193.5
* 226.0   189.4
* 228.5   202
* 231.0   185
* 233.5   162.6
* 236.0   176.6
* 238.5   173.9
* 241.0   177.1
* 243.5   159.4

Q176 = -0.09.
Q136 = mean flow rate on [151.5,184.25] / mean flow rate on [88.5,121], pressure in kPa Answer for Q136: 1.4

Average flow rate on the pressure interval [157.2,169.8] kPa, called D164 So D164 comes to 180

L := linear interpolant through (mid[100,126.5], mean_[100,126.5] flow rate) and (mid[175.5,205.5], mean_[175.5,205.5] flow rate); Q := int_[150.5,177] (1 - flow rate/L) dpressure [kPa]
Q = -2.5 kPa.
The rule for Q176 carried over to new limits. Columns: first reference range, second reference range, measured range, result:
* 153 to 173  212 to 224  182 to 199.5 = 0.025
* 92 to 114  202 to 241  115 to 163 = -0.067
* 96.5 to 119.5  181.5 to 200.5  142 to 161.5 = -0.116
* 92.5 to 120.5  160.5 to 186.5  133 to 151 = -0.002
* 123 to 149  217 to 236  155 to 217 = -0.075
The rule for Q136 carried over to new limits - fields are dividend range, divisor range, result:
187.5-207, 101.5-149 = 1.25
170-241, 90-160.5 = 1.24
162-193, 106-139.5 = 1.30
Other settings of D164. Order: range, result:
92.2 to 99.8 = 128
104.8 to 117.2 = 134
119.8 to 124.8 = 138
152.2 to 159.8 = 183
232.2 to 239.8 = 171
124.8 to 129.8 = 135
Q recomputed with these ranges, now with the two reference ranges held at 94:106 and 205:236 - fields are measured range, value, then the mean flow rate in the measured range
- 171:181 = -1.3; 189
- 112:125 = 0.4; 139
